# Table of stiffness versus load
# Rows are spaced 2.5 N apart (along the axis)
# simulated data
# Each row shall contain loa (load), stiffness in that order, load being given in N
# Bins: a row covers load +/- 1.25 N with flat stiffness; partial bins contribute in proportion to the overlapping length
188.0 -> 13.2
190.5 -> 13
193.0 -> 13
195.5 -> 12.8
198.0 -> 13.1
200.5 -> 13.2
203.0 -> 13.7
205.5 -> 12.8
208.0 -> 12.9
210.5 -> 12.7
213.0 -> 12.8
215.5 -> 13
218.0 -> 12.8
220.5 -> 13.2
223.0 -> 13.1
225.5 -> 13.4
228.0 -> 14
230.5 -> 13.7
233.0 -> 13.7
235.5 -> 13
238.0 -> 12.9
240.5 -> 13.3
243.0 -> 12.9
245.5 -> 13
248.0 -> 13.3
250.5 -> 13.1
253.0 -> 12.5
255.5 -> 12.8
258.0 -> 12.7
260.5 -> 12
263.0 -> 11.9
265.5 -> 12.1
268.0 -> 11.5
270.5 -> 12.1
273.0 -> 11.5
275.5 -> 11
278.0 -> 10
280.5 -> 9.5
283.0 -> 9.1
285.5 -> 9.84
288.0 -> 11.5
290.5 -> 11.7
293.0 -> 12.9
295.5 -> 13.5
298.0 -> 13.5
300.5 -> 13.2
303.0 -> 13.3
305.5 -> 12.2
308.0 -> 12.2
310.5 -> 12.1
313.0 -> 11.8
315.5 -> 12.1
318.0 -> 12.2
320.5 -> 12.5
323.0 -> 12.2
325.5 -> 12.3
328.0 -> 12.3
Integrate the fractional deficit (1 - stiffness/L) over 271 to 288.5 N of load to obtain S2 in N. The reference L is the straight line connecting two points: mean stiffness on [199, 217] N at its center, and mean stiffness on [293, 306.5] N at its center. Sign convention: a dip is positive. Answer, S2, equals 3.6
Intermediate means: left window 13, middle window 10.4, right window 13.1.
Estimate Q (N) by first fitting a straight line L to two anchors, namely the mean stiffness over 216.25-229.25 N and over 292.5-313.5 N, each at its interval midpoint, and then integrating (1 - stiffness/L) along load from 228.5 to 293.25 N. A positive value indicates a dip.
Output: 4.9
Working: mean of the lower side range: 13.3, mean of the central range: 12.1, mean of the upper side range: 12.8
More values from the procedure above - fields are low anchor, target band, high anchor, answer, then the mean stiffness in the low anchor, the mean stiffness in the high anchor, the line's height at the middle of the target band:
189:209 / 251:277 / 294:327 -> 1.5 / 13.1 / 12.5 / 12.8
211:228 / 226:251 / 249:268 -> -1.1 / 13.1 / 12.4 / 12.8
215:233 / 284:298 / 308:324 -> 0.6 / 13.4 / 12.2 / 12.5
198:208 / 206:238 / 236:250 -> -0.1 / 13.2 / 13.1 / 13.1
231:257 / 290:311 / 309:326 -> -0.7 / 13.1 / 12.2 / 12.4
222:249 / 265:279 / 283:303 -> 1.4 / 13.3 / 12.2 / 12.6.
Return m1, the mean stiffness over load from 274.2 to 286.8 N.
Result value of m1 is 9.9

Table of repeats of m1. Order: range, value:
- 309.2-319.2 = 12.1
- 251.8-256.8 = 12.7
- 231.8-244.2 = 13.2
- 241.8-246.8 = 13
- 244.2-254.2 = 13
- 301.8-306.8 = 12.7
